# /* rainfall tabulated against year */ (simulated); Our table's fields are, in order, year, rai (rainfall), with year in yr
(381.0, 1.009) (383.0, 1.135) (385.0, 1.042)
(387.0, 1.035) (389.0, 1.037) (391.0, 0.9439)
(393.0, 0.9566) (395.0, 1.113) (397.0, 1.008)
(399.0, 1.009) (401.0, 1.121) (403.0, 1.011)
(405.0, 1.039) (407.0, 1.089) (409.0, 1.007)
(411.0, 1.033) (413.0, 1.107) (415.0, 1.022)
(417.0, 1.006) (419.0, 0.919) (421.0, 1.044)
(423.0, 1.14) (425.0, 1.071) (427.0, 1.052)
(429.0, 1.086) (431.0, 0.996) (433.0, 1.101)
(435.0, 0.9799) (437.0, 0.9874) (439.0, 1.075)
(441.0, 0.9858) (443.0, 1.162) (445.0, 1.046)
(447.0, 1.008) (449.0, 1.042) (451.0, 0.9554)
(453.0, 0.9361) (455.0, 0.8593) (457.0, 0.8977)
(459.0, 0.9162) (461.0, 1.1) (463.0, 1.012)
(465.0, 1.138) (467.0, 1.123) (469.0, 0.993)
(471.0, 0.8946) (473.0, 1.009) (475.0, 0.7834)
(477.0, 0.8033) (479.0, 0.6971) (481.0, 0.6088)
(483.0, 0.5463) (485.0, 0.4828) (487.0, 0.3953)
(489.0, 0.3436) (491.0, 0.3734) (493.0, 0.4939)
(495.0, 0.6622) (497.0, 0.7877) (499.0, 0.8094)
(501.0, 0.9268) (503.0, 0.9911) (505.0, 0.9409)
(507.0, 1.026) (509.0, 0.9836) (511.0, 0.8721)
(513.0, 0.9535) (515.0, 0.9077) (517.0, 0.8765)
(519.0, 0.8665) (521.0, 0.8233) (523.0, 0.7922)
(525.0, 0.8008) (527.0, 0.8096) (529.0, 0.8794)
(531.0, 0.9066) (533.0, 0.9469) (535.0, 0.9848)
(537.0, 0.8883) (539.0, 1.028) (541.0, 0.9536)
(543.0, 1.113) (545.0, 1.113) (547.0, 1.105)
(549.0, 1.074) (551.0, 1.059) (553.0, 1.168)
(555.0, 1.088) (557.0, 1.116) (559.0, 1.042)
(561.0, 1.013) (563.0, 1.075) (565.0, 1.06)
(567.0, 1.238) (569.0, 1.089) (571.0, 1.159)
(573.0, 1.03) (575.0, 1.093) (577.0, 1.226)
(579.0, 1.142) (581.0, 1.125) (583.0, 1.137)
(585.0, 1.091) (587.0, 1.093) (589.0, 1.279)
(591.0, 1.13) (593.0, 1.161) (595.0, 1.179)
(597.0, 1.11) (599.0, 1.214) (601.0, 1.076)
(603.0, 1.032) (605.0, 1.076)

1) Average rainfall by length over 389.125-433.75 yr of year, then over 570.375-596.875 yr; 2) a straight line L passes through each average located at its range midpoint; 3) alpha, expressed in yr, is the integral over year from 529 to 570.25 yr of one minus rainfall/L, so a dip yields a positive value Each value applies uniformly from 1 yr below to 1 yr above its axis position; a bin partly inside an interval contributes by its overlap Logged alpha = 2.6 yr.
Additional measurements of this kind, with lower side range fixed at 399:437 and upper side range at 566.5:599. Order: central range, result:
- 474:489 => 6.7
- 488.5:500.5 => 5.4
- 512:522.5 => 2.1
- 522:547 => 3.9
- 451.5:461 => 1.3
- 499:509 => 1.3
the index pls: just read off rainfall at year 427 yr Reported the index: 1.052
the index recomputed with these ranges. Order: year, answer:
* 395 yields 1.113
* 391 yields 0.9439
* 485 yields 0.4828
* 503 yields 0.9911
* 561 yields 1.013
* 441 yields 0.9858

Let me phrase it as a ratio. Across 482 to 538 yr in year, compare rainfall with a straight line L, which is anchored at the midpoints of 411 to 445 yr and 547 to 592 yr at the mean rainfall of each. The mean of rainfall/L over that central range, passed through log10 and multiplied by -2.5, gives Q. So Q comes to 0.35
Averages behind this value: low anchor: 1.05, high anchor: 1.11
